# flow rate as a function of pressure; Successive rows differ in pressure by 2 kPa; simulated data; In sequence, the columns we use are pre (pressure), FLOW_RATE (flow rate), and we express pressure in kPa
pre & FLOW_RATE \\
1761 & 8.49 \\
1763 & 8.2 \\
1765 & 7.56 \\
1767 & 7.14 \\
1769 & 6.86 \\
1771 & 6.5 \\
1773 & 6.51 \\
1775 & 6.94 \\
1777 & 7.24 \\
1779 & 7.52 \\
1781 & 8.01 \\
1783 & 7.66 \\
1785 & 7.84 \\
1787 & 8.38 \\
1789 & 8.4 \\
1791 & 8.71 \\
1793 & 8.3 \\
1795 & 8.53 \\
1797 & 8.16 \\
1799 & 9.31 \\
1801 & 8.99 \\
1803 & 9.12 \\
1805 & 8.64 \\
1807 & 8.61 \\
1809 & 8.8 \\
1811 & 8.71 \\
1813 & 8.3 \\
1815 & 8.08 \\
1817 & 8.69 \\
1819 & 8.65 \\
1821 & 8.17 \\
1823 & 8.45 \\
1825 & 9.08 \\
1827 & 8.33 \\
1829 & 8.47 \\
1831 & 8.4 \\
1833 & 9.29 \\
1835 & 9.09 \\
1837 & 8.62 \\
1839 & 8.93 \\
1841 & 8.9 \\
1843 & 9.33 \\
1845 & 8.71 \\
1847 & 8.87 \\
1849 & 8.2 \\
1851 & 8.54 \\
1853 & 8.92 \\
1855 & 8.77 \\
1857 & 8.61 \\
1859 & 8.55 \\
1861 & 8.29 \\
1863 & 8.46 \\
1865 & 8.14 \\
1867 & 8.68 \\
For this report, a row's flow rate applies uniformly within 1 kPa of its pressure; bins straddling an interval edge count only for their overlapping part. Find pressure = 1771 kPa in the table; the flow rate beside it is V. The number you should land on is 6.5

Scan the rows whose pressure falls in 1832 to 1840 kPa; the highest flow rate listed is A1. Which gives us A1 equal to 9.29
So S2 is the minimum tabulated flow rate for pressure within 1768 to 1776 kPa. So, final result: 6.5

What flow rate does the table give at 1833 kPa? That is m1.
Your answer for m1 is 9.29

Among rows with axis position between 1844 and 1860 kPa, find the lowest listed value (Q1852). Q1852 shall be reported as 8.2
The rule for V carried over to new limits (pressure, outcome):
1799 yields 9.31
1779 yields 7.52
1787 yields 8.38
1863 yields 8.46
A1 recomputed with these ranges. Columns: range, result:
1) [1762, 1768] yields 8.2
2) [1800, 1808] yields 9.12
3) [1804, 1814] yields 8.8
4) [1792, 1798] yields 8.53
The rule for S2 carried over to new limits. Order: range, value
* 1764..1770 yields 6.86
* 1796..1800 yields 8.16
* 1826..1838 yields 8.33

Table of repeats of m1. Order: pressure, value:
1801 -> 8.99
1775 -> 6.94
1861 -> 8.29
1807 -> 8.61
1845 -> 8.71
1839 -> 8.93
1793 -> 8.3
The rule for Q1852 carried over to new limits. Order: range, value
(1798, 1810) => 8.61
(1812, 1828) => 8.08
